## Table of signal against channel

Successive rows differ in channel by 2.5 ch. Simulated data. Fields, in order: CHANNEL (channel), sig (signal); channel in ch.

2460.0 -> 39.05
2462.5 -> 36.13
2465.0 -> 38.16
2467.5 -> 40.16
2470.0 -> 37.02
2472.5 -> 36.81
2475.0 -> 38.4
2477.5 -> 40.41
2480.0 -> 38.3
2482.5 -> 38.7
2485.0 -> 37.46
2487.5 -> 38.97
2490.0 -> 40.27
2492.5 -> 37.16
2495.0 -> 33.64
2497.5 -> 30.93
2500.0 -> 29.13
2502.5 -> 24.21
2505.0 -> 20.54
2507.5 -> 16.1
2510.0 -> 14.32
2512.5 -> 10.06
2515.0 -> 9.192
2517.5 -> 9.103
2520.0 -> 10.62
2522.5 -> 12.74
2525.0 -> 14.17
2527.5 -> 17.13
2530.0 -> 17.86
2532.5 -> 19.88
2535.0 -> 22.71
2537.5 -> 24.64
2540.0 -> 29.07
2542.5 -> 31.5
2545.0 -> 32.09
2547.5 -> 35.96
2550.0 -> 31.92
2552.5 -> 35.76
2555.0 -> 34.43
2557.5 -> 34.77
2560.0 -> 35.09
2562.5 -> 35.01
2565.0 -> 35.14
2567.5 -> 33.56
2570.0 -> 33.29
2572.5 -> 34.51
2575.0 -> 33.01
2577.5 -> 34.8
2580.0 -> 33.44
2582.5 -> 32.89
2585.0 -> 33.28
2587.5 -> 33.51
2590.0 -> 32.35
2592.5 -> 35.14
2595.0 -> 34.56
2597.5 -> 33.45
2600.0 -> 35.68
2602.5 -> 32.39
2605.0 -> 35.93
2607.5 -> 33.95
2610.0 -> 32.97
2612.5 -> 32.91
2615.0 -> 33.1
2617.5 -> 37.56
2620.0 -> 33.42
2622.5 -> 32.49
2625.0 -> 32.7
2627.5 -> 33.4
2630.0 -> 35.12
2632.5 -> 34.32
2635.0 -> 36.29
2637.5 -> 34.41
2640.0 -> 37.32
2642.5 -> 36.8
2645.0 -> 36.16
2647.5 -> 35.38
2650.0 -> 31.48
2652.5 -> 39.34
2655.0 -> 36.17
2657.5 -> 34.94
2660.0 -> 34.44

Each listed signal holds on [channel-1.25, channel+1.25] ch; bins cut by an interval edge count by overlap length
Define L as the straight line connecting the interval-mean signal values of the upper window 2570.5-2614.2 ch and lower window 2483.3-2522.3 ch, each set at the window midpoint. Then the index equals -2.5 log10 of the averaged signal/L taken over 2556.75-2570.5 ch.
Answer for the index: -0.13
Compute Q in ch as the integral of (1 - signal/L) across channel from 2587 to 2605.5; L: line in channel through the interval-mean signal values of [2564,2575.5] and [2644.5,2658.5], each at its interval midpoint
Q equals 0.2 ch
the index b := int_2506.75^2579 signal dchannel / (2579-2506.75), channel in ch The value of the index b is 25.6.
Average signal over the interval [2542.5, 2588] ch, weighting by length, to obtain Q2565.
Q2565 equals 34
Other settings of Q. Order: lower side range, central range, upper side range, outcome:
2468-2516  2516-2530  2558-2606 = 8.19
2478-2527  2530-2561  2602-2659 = -2.16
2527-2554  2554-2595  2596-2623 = -4.51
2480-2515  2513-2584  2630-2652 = 8.97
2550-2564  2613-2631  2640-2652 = 0.70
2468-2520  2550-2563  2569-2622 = -1.14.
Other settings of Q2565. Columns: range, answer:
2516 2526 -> 11.5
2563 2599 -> 33.8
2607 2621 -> 34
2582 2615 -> 33.8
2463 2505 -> 35.8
